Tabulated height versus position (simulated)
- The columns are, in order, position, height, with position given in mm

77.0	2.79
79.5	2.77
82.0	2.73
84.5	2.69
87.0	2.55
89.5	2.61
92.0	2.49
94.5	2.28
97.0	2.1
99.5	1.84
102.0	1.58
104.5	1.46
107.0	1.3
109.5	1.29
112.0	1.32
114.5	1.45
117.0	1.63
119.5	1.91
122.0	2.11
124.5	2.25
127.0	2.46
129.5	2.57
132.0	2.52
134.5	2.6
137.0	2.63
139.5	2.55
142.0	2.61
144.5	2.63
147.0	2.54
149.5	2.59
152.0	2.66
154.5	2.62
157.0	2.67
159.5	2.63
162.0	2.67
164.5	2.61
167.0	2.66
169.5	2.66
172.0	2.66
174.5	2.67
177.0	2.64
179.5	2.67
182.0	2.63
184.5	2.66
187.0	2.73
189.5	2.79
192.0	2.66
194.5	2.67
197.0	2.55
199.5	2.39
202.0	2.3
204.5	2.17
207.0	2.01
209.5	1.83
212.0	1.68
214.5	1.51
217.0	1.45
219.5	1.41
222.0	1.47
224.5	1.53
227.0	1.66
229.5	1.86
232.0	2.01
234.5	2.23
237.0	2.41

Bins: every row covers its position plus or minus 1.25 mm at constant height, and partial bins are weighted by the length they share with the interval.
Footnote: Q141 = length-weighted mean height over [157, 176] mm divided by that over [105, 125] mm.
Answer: 1.6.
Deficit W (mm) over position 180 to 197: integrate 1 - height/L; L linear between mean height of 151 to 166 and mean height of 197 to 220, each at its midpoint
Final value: -3.7 mm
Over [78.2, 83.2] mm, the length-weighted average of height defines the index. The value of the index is 2.75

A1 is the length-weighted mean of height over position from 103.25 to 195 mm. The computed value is 2.39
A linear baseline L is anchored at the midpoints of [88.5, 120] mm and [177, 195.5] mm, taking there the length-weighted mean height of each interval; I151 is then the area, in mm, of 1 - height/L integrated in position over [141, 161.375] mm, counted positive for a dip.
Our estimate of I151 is -2.9 mm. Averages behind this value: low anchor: 1.78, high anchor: 2.68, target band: 2.62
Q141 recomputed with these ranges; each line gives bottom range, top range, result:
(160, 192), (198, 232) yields 0.68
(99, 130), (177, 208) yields 1.43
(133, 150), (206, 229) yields 0.63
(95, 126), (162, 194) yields 1.56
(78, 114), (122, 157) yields 1.23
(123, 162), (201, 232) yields 0.68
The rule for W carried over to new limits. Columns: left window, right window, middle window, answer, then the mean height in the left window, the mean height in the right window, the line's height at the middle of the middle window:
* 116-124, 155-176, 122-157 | -4.90 mm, 1.93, 2.65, 2.24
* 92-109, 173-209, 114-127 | 0.06 mm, 1.79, 2.52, 1.95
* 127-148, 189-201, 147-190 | -1.15 mm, 2.57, 2.59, 2.59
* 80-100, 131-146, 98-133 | 9.63 mm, 2.45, 2.59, 2.52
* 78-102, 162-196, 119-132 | 1.08 mm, 2.41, 2.67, 2.51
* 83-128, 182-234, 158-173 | -4.54 mm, 1.96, 2.08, 2.03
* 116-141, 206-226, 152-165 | -3.49 mm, 2.33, 1.61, 2.08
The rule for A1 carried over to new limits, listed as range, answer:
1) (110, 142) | 2.16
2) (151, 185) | 2.65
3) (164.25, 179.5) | 2.65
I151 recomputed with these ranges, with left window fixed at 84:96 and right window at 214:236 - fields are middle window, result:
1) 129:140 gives -1.7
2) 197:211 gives -2.6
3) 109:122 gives 4.2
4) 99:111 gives 4.7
